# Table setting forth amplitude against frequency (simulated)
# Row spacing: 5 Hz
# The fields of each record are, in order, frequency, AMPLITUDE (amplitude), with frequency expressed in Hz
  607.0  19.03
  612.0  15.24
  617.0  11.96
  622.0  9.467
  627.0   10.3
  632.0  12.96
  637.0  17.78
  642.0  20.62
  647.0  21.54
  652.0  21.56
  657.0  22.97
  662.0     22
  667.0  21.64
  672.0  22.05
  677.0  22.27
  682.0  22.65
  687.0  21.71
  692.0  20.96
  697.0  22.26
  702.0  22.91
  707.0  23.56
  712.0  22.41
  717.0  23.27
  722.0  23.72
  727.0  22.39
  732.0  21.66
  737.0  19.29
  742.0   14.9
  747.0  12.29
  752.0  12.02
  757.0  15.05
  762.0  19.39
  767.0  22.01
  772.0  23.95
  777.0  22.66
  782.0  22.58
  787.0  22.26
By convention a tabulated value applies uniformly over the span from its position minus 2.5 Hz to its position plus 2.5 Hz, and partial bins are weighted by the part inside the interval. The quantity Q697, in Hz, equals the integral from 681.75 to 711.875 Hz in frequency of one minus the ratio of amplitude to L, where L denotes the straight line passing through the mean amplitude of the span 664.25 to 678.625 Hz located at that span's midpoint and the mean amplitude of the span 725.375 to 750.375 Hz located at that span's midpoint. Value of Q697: -3.0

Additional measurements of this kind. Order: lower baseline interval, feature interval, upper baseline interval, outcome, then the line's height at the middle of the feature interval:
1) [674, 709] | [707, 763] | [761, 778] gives 8.3 Hz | 22.2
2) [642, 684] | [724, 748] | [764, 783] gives 4.1 Hz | 22.5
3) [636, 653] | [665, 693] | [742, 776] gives -3.3 Hz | 19.6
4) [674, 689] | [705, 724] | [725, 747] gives -3.0 Hz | 20.1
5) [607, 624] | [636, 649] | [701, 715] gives -3.3 Hz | 16.1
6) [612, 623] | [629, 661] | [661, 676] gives -3.9 Hz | 17.3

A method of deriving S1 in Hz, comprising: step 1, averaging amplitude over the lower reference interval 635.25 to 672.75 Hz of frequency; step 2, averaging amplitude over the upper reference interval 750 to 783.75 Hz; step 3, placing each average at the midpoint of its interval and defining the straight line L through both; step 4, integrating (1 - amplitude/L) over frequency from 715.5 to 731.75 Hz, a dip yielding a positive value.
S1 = -2.07 Hz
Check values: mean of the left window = 21.3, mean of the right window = 19.7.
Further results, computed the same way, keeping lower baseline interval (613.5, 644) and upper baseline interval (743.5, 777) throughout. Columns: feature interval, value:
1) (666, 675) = -4.1 Hz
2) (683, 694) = -4.2 Hz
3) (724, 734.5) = -3.3 Hz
